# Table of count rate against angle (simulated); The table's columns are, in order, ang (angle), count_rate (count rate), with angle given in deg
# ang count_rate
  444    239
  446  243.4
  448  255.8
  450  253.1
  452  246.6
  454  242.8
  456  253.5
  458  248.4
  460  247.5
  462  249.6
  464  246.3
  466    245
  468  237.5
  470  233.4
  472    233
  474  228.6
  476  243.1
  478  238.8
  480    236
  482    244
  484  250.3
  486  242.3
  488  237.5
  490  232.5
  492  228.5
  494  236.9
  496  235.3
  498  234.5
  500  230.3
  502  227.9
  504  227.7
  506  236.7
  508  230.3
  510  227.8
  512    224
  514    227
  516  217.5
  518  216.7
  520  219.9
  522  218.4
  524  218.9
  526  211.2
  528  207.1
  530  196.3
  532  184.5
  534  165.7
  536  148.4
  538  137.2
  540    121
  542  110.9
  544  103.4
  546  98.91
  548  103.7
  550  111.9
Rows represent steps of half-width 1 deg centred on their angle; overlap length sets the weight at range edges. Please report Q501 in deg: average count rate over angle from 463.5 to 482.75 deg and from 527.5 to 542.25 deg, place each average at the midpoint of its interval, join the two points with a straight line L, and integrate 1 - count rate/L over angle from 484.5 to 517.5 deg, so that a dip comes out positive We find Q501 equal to -4.7 deg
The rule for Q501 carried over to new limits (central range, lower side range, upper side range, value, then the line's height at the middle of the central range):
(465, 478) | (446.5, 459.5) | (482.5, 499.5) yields 0.36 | 244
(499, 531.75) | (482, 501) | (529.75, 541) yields -4.77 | 193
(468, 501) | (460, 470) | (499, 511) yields 0.07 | 237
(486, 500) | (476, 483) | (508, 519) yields -0.06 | 233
